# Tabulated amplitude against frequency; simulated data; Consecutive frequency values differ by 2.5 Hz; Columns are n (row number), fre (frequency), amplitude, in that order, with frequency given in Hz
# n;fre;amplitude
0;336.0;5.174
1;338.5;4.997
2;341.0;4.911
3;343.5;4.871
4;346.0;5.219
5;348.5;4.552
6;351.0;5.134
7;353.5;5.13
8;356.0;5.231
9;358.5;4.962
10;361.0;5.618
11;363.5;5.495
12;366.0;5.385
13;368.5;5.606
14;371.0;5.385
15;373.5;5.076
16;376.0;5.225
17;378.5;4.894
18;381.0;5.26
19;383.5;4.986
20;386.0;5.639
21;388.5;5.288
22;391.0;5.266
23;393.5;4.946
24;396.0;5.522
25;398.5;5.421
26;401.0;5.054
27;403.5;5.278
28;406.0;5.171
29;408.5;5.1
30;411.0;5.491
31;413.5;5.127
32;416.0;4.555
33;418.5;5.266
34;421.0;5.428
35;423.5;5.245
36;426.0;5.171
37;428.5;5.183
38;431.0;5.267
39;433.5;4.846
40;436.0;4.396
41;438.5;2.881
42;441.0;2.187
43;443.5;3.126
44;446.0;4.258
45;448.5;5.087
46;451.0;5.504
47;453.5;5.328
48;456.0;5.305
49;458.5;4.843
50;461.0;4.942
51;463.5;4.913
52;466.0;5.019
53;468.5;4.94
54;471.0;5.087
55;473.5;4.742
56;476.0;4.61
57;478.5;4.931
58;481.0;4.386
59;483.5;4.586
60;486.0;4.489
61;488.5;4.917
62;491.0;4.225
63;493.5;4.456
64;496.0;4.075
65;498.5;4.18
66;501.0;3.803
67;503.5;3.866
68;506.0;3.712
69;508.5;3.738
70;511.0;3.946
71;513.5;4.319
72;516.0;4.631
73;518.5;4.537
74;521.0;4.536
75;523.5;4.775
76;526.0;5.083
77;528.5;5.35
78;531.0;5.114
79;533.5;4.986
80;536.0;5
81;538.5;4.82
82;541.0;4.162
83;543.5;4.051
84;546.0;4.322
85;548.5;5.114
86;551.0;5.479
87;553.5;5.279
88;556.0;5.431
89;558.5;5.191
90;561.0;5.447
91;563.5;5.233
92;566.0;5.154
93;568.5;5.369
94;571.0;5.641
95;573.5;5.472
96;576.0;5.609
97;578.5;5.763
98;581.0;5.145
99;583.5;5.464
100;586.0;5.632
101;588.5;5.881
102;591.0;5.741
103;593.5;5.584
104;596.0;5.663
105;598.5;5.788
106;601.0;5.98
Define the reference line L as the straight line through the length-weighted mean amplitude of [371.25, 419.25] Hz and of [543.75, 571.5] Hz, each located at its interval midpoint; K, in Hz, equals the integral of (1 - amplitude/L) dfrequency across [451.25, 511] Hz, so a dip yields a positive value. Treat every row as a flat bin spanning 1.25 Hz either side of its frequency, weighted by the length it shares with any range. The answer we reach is 7.11 Hz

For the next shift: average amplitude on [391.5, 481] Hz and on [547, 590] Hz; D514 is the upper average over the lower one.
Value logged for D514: 1.1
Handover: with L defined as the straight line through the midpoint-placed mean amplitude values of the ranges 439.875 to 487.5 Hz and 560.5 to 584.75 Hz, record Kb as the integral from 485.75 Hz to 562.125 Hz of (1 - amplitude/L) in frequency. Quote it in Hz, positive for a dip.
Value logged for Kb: 7.1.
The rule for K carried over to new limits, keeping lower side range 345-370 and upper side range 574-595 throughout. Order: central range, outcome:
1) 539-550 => 2.13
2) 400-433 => 0.97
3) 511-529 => 2.72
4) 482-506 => 5.25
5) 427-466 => 5.95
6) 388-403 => 0.13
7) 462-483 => 2.32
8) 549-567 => 0.80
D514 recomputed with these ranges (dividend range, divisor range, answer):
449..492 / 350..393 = 0.93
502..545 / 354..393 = 0.85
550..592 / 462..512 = 1.23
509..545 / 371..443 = 0.94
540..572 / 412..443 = 1.10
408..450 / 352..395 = 0.88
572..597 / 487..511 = 1.36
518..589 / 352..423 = 0.98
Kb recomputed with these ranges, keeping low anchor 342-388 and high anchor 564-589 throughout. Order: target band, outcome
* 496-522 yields 6.17 Hz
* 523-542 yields 1.77 Hz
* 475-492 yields 2.44 Hz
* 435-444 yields 3.72 Hz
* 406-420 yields 0.40 Hz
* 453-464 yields 0.56 Hz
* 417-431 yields 0.10 Hz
